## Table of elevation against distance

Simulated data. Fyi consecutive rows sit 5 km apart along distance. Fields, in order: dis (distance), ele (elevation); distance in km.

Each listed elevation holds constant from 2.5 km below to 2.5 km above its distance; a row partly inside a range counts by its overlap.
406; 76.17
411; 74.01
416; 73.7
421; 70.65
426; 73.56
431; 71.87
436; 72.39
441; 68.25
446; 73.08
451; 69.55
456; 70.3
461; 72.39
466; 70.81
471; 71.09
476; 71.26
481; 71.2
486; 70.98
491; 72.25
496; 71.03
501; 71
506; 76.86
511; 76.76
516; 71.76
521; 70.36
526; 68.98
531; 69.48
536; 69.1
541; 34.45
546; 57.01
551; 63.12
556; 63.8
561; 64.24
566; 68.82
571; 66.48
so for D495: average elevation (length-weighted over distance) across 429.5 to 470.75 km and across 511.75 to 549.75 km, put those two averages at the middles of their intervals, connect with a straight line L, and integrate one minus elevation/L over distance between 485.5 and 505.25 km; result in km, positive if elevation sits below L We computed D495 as -1.5 km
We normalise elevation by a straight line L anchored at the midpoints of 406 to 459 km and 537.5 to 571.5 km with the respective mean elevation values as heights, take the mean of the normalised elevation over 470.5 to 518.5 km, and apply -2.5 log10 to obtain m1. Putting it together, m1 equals -0.11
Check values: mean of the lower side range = 72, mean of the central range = 72.5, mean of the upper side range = 59.6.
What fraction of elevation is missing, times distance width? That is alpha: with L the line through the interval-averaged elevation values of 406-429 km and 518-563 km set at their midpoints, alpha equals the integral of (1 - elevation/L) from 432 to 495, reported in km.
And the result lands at -1.8 km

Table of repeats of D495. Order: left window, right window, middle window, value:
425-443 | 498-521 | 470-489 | 0.4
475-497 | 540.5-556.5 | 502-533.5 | -4.3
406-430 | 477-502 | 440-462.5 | 0.5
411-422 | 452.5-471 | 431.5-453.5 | 0.3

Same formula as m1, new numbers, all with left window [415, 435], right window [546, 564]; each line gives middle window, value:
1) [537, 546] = 0.35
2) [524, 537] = -0.07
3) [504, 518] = -0.14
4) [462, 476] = -0.03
